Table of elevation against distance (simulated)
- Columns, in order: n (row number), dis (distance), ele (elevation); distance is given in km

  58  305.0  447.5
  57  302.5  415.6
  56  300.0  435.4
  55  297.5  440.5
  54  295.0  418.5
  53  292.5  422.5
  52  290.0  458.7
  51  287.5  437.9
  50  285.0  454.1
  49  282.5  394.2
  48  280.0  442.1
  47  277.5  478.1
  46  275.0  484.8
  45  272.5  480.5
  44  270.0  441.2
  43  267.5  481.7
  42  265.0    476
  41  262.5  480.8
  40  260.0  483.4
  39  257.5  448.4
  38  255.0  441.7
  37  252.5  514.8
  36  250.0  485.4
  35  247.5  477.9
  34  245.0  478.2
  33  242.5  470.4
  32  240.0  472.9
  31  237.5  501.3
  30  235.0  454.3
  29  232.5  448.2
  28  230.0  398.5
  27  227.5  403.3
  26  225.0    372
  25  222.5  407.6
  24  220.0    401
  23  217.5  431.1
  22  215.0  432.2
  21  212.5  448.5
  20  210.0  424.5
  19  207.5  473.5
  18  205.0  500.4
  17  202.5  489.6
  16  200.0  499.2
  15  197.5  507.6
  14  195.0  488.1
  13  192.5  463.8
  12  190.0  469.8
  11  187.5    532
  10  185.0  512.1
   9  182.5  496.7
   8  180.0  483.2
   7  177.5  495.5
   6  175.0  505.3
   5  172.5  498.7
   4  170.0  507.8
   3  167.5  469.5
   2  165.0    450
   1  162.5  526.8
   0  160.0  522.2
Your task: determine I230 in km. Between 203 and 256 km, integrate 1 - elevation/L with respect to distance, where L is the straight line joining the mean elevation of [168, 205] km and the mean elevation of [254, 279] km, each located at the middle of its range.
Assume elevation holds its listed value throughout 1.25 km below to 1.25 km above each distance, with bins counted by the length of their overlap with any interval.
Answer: 3.48 km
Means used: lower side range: 496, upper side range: 470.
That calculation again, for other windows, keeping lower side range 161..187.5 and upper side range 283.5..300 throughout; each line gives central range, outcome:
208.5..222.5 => 1.45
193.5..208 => -0.31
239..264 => -0.96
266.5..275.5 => -0.45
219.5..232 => 1.90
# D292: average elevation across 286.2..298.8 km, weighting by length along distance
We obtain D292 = 436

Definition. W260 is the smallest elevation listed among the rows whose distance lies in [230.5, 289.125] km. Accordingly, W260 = 394.2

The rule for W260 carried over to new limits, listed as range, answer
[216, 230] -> 372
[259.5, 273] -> 441.2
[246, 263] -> 441.7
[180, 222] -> 401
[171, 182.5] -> 483.2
